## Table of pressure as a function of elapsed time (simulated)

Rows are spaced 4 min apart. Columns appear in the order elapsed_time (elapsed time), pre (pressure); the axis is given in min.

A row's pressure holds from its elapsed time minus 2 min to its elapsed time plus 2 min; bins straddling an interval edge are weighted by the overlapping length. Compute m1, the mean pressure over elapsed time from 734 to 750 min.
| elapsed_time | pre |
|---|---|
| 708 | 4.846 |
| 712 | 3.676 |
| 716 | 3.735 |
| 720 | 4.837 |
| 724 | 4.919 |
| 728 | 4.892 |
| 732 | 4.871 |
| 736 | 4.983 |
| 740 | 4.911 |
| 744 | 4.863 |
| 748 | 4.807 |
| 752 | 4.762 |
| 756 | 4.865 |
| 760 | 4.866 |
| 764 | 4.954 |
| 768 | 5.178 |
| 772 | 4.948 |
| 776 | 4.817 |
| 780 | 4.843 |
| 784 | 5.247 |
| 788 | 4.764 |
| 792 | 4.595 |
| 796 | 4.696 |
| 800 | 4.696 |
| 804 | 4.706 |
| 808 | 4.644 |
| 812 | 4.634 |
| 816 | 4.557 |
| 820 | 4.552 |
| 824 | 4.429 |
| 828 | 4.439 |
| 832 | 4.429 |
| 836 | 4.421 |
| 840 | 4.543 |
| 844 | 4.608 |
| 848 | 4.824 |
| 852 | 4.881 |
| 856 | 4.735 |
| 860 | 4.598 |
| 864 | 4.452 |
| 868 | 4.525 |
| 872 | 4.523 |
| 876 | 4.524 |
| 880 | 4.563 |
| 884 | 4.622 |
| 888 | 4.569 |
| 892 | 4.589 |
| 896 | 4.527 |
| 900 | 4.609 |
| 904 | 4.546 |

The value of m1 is 4.89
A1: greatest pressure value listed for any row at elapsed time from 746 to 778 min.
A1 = 5.178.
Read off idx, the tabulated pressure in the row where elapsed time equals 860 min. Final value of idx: 4.598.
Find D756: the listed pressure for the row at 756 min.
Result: 4.865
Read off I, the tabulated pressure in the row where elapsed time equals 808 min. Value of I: 4.644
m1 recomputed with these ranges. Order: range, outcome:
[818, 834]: 4.46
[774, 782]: 4.83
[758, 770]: 5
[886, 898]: 4.56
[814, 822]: 4.55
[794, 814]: 4.68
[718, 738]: 4.9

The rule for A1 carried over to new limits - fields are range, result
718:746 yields 4.983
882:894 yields 4.622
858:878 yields 4.598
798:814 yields 4.706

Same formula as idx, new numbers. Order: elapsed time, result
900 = 4.609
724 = 4.919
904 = 4.546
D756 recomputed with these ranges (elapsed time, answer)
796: 4.696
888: 4.569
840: 4.543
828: 4.439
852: 4.881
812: 4.634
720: 4.837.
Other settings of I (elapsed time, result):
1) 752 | 4.762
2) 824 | 4.429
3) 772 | 4.948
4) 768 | 5.178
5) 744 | 4.863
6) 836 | 4.421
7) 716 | 3.735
